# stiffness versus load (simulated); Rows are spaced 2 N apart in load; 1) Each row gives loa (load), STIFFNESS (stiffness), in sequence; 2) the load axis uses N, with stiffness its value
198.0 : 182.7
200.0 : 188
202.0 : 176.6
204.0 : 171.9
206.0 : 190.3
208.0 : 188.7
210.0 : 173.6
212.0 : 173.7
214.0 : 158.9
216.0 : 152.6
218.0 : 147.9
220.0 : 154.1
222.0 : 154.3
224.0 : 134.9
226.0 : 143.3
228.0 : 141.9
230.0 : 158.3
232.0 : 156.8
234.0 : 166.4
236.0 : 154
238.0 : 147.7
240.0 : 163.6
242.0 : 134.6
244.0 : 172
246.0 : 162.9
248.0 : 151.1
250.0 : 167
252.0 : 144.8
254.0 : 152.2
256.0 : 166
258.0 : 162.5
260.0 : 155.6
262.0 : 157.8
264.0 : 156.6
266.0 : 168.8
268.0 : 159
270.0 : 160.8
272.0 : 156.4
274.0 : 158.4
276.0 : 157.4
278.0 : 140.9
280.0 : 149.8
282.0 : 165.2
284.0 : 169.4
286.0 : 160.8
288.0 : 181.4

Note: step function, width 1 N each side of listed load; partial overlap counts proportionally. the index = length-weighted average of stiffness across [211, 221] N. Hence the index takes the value 157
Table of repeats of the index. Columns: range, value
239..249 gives 157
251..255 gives 148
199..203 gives 182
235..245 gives 154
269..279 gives 155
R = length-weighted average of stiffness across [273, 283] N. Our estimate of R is 154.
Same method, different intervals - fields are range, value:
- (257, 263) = 159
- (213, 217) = 156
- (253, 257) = 159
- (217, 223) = 152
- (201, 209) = 182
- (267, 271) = 160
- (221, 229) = 144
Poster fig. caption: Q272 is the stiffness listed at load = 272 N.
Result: 156.4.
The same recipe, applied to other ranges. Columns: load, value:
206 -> 190.3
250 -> 167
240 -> 163.6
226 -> 143.3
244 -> 172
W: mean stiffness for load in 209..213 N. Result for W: 174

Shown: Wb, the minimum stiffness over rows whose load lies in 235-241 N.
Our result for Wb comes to 147.7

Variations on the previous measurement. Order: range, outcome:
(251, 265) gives 144.8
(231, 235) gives 156.8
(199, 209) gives 171.9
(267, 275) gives 156.4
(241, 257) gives 134.6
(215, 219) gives 147.9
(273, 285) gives 140.9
